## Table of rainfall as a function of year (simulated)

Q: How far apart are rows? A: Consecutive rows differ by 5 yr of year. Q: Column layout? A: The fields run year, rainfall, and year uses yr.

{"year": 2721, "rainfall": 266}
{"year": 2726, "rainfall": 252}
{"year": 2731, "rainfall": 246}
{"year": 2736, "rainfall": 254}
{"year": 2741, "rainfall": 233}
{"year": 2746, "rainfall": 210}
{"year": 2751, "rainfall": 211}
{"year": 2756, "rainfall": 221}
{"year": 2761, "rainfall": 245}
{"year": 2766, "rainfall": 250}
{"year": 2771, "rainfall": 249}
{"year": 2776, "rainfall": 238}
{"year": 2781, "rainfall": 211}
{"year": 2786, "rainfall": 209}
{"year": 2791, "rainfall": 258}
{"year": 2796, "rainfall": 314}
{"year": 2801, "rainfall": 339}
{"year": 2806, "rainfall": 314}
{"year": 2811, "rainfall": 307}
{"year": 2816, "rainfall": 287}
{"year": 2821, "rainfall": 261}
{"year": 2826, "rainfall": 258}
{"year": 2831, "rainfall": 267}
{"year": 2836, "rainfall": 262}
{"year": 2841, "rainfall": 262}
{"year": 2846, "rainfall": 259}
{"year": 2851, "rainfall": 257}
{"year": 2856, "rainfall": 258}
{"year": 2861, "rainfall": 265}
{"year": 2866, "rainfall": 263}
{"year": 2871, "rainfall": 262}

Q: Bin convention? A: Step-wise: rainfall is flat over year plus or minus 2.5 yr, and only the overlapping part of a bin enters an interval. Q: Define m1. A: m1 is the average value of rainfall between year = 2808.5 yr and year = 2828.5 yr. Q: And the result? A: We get 278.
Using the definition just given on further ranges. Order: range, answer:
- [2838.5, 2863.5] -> 260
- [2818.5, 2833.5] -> 262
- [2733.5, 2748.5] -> 232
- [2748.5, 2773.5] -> 235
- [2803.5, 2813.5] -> 310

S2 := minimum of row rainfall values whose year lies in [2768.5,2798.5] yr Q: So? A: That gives 209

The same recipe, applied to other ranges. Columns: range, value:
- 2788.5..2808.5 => 258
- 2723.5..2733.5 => 246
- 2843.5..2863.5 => 257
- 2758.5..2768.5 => 245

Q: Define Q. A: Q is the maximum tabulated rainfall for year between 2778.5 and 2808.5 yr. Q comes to 339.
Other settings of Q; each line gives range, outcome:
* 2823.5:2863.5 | 267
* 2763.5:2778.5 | 250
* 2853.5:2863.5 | 265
